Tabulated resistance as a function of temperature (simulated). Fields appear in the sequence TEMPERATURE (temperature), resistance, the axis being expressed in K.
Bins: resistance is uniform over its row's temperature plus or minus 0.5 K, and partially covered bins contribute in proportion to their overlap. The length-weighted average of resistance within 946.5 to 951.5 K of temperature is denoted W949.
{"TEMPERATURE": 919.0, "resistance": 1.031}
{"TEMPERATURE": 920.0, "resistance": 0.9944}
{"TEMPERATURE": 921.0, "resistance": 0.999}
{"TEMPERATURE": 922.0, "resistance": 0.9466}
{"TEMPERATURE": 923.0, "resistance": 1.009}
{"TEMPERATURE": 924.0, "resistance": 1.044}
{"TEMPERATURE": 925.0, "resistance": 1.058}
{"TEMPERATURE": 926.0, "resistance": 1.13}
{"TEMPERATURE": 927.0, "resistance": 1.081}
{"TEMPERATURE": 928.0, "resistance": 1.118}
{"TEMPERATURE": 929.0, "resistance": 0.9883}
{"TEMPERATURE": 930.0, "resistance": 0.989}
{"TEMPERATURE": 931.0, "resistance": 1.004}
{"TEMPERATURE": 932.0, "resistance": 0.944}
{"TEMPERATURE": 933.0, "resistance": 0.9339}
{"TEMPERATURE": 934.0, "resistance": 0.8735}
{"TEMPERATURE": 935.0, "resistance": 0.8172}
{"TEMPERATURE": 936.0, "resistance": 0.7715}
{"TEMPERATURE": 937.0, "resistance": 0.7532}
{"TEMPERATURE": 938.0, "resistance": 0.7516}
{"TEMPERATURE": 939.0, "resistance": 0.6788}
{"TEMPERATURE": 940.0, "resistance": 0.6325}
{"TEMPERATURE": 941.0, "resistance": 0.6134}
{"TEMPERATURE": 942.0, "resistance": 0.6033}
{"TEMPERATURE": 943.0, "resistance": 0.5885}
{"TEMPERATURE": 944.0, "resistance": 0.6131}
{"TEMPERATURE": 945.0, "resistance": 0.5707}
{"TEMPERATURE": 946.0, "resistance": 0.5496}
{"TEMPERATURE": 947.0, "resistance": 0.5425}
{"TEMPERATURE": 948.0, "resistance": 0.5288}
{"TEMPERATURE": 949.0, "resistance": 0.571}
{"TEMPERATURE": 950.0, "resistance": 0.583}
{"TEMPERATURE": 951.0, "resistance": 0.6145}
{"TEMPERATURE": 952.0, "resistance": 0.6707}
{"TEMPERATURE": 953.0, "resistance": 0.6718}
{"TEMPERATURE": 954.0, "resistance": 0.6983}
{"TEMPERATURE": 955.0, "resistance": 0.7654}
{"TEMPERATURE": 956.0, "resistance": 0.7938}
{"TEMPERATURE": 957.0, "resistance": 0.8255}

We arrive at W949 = 0.568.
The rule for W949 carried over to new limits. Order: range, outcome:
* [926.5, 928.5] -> 1.1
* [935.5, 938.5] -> 0.759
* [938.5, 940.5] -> 0.656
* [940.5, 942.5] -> 0.608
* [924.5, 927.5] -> 1.09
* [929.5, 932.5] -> 0.979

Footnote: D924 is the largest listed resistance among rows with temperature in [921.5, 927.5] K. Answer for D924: 1.13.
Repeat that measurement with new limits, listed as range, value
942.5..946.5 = 0.6131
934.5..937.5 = 0.8172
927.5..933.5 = 1.118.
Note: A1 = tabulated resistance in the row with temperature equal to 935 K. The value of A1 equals 0.8172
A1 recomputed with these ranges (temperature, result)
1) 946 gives 0.5496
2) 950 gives 0.583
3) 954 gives 0.6983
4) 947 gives 0.5425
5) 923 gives 1.009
